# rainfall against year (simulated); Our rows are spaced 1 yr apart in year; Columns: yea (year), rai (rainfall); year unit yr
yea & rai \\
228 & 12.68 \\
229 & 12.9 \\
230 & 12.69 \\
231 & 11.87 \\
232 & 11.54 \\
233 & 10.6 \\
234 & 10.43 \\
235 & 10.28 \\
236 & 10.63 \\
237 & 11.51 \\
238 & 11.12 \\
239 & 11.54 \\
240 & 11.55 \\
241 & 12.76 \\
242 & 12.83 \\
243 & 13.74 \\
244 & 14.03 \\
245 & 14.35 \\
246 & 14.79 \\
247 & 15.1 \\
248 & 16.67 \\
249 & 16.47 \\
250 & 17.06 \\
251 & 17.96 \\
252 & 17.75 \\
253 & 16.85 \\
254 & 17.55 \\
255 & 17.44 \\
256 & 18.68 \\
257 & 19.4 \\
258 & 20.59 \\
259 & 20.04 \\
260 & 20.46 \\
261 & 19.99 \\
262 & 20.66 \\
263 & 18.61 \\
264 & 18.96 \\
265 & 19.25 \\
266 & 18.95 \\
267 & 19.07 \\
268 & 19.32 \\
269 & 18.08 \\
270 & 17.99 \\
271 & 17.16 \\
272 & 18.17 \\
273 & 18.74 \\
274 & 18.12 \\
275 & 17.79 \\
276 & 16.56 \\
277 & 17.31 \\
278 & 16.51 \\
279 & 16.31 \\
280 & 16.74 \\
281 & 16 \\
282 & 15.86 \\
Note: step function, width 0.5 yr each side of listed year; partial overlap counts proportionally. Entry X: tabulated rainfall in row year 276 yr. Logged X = 16.56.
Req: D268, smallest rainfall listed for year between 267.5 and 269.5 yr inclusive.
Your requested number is 18.08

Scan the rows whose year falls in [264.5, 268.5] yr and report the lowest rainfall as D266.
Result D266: 18.95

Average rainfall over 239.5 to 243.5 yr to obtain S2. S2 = 12.7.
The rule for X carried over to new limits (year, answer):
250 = 17.06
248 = 16.67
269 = 18.08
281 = 16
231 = 11.87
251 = 17.96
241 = 12.76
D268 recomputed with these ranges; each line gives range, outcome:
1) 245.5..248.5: 14.79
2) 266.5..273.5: 17.16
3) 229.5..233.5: 10.6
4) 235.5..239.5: 10.63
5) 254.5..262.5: 17.44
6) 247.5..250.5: 16.47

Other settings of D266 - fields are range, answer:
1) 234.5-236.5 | 10.28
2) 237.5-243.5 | 11.12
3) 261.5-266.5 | 18.61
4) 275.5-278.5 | 16.51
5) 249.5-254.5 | 16.85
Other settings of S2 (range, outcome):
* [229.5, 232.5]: 12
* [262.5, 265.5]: 18.9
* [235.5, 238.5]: 11.1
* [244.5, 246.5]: 14.6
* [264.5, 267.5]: 19.1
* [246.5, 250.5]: 16.3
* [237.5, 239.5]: 11.3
